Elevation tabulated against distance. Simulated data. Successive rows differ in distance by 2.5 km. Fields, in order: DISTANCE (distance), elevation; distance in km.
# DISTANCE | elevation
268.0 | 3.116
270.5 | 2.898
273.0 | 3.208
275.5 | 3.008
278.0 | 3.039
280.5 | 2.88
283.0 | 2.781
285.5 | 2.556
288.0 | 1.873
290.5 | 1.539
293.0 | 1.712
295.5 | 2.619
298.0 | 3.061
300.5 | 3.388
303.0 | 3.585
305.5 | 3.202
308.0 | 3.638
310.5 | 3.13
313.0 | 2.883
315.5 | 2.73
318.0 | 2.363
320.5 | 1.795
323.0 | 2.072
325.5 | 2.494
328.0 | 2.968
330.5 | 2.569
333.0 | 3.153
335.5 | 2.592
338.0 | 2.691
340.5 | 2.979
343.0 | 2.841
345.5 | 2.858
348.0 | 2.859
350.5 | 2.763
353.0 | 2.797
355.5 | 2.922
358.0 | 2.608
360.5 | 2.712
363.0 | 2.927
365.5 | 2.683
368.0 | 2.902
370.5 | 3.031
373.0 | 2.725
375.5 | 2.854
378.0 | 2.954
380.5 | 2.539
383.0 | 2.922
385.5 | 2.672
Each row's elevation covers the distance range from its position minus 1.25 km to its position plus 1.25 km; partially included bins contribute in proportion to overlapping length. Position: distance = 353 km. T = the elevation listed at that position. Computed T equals 2.797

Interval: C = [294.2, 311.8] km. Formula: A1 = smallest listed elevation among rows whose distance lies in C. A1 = 2.619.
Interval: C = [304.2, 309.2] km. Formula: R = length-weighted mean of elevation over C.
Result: 3.42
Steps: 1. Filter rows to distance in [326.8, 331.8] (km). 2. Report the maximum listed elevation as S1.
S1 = 2.968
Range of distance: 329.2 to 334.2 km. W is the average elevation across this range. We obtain 2.86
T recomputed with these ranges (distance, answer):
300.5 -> 3.388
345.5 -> 2.858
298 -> 3.061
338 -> 2.691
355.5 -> 2.922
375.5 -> 2.854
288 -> 1.873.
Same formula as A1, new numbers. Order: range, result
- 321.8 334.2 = 2.072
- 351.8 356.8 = 2.797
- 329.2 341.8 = 2.569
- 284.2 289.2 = 1.873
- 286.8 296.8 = 1.539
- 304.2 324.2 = 1.795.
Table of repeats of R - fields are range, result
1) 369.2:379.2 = 2.89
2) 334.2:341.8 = 2.76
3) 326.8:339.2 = 2.79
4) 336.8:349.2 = 2.85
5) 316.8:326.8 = 2.18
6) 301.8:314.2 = 3.29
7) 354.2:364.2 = 2.79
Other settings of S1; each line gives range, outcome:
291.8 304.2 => 3.585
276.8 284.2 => 3.039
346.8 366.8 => 2.927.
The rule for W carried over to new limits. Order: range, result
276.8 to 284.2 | 2.9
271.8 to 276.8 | 3.11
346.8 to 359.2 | 2.79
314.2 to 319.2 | 2.55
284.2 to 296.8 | 2.07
